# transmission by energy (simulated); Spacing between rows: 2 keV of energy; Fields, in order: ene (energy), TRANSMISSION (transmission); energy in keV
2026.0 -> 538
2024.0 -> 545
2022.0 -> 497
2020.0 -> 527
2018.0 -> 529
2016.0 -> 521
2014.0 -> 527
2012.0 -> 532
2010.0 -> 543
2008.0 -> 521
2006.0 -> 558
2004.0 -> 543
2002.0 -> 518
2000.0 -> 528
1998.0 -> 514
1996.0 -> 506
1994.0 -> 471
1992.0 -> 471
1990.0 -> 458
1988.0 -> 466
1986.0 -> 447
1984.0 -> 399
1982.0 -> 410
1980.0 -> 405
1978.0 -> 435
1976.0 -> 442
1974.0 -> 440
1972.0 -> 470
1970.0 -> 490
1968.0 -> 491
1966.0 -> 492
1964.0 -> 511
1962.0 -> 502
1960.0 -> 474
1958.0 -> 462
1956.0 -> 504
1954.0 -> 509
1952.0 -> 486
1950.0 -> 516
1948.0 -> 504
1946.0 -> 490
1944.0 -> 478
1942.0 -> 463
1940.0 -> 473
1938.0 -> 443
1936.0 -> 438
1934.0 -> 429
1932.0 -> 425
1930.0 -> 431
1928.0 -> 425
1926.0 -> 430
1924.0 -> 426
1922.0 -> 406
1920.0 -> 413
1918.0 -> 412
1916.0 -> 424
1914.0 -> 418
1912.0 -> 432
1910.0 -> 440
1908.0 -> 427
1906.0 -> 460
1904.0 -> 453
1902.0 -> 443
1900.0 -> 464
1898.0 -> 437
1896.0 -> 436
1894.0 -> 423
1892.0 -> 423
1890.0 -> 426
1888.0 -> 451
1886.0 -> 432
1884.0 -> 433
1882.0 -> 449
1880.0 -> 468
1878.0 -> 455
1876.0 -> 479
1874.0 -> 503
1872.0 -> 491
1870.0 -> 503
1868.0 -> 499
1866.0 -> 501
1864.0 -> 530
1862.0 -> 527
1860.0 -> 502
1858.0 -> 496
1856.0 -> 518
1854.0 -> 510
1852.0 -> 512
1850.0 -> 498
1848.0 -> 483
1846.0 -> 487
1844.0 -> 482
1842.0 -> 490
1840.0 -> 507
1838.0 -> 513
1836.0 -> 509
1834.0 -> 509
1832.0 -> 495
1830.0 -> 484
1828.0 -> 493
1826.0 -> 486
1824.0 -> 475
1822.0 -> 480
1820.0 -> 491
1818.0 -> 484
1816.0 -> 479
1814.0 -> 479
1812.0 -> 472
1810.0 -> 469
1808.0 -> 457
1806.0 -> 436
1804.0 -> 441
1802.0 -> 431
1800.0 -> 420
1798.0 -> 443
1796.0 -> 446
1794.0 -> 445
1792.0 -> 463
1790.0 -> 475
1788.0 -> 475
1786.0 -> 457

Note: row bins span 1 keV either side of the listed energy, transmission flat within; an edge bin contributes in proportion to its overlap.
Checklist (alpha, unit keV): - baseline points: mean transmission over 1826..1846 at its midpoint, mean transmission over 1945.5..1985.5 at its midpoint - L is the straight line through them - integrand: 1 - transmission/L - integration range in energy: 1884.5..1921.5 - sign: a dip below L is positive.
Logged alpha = 3.81 keV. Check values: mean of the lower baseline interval 497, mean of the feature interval 434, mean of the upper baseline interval 471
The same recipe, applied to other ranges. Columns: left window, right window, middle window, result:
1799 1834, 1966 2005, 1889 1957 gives 3.2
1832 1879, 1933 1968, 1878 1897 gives 2.1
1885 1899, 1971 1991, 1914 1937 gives 0.6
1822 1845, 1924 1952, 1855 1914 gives 1.4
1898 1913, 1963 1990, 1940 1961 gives -1.7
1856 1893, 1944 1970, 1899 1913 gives 1.1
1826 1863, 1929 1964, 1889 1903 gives 1.5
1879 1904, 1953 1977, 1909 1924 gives 1.1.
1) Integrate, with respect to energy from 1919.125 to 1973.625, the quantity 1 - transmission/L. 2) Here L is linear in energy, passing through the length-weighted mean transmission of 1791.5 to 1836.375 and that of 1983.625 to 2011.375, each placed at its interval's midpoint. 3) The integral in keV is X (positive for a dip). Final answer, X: 2.7 keV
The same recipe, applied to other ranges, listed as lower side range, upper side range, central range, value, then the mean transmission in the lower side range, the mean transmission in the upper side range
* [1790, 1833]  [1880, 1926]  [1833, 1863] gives -3.3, 465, 434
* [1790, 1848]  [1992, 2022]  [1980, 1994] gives 2.0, 474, 521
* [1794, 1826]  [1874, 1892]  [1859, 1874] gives -1.8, 461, 451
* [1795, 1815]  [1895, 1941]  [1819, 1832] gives -1.1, 449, 434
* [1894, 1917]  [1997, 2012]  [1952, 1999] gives 3.3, 439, 532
